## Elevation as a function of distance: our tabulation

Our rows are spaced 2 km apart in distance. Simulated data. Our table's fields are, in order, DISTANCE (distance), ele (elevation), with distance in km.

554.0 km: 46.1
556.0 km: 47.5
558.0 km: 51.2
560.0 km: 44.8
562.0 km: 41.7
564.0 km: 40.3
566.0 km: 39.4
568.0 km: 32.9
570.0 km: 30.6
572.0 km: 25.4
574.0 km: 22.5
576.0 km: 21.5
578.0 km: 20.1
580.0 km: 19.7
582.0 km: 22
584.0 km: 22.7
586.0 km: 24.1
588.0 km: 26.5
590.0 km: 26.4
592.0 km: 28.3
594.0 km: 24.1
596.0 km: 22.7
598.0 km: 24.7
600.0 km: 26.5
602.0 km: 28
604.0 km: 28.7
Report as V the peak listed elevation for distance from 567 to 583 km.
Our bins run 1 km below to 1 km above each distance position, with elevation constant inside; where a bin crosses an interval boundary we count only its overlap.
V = 32.9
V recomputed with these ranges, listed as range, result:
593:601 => 26.5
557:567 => 51.2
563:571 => 40.3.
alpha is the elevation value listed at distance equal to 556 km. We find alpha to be 47.5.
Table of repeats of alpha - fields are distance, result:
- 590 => 26.4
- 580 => 19.7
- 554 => 46.1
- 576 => 21.5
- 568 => 32.9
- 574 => 22.5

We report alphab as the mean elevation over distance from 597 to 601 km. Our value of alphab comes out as 25.6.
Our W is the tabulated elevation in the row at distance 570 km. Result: 30.6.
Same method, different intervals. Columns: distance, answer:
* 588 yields 26.5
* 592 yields 28.3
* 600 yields 26.5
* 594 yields 24.1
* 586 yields 24.1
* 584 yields 22.7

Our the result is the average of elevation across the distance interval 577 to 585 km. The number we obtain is 21.1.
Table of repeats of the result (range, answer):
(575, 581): 20.4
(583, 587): 23.4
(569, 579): 24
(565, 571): 34.3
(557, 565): 44.5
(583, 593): 25.6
